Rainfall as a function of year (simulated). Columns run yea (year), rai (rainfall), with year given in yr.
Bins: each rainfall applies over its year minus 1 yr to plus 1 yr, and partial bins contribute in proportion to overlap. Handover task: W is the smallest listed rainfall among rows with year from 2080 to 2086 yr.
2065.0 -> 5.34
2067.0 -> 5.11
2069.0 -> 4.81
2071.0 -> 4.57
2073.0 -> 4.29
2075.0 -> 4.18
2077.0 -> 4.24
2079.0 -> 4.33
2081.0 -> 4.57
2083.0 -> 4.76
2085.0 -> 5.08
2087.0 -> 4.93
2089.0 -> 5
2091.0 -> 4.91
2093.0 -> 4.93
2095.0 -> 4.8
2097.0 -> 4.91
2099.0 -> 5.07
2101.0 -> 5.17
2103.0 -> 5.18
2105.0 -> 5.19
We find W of 4.57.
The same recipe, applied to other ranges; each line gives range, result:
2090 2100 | 4.8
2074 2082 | 4.18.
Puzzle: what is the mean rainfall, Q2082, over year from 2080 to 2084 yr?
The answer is 4.67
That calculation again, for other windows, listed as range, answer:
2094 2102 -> 4.99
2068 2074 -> 4.56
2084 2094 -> 4.97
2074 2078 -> 4.21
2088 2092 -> 4.96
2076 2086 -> 4.6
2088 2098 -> 4.91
